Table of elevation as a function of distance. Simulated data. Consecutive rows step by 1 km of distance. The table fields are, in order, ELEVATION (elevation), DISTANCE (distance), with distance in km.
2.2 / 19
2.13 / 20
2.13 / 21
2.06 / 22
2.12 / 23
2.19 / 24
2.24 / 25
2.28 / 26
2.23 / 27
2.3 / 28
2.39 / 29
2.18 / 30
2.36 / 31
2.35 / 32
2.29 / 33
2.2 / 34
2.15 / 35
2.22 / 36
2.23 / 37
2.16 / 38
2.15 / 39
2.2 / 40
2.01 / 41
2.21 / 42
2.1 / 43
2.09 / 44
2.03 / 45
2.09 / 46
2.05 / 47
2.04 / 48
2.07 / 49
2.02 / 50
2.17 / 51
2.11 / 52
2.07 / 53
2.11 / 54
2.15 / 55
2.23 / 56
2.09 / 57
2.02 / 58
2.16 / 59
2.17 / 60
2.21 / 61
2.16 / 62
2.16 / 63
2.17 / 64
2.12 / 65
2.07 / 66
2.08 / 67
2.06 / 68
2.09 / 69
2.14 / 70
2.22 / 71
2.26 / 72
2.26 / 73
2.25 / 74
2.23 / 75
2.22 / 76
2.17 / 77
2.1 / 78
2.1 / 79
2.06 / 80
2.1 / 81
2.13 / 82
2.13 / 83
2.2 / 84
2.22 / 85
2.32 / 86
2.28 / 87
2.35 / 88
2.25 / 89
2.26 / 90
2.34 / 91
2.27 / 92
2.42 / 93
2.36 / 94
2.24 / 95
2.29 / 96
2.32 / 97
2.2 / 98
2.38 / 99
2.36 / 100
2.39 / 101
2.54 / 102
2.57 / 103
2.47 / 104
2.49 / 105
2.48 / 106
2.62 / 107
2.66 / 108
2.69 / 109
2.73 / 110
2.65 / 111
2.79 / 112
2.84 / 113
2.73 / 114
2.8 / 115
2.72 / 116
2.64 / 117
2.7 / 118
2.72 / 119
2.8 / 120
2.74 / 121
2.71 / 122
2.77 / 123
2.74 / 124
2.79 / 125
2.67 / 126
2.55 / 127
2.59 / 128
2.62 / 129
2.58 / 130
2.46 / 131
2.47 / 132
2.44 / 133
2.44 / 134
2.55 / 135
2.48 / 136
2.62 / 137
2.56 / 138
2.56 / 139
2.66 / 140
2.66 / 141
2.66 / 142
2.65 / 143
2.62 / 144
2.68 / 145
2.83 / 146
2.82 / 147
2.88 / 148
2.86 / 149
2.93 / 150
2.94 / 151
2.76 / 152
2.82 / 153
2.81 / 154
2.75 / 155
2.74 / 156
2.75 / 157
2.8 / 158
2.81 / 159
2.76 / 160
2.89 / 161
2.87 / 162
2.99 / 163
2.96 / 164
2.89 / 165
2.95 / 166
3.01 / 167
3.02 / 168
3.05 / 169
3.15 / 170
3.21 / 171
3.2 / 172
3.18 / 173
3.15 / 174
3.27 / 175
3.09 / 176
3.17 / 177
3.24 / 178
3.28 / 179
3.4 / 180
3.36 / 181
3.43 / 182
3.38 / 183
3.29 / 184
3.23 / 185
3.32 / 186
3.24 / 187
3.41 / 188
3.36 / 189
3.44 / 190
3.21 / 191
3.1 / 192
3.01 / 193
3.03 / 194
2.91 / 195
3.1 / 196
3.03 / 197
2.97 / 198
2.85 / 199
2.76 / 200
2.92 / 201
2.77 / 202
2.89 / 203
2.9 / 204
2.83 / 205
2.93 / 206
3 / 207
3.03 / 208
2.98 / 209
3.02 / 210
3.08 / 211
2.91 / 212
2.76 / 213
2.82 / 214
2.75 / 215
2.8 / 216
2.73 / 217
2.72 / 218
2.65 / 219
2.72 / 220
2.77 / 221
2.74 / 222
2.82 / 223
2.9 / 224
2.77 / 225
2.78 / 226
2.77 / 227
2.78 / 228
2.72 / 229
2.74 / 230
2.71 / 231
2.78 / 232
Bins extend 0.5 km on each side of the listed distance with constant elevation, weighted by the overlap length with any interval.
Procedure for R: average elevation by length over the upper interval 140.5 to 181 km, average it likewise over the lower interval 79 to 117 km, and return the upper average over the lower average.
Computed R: 1.22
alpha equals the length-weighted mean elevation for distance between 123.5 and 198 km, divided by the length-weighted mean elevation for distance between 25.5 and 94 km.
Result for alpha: 1.34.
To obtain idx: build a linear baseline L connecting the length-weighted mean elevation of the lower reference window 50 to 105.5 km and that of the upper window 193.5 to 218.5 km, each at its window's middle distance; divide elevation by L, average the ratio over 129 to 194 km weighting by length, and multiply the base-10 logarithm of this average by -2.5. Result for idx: -0.10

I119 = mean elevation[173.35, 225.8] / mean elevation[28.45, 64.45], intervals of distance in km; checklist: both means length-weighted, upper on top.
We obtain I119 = 1.4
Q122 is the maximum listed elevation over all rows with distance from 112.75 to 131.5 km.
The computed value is 2.84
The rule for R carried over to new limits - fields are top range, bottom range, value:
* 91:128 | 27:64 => 1.19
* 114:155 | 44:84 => 1.26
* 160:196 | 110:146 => 1.19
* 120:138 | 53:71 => 1.22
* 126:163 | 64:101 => 1.21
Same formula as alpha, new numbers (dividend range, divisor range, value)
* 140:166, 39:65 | 1.33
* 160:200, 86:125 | 1.24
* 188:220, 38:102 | 1.35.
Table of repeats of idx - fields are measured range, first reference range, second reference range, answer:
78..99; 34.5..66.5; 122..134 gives 0.06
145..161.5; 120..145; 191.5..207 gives -0.04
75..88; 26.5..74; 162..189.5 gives 0.11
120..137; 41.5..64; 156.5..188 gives 0.06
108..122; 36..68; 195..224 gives -0.13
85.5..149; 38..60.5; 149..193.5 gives 0.03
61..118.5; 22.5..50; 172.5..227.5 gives 0.05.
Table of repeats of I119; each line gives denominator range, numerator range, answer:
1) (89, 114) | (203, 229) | 1.15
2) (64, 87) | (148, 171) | 1.34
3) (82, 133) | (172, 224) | 1.21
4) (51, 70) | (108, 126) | 1.29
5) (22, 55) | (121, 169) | 1.26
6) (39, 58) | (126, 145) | 1.22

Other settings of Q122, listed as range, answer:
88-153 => 2.94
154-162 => 2.89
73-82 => 2.26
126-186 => 3.43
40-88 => 2.35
